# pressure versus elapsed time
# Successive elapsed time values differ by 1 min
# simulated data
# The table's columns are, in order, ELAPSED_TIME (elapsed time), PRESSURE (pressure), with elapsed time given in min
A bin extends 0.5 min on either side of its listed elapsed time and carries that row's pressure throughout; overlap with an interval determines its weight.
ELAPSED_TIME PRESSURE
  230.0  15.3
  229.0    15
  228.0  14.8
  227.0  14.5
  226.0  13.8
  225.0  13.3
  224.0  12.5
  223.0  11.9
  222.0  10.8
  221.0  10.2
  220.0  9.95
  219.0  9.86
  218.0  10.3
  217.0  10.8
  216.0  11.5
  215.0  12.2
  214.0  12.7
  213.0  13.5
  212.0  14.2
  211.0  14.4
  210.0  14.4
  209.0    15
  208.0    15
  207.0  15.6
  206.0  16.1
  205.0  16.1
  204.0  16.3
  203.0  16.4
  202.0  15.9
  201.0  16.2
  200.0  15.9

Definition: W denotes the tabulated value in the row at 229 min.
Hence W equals 15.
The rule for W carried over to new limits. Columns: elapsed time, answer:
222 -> 10.8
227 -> 14.5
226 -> 13.8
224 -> 12.5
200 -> 15.9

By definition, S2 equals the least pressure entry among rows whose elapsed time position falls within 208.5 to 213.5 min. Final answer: 13.5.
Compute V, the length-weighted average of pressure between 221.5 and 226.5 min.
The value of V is 12.5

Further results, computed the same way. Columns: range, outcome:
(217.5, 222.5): 10.2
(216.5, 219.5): 10.3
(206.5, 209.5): 15.2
